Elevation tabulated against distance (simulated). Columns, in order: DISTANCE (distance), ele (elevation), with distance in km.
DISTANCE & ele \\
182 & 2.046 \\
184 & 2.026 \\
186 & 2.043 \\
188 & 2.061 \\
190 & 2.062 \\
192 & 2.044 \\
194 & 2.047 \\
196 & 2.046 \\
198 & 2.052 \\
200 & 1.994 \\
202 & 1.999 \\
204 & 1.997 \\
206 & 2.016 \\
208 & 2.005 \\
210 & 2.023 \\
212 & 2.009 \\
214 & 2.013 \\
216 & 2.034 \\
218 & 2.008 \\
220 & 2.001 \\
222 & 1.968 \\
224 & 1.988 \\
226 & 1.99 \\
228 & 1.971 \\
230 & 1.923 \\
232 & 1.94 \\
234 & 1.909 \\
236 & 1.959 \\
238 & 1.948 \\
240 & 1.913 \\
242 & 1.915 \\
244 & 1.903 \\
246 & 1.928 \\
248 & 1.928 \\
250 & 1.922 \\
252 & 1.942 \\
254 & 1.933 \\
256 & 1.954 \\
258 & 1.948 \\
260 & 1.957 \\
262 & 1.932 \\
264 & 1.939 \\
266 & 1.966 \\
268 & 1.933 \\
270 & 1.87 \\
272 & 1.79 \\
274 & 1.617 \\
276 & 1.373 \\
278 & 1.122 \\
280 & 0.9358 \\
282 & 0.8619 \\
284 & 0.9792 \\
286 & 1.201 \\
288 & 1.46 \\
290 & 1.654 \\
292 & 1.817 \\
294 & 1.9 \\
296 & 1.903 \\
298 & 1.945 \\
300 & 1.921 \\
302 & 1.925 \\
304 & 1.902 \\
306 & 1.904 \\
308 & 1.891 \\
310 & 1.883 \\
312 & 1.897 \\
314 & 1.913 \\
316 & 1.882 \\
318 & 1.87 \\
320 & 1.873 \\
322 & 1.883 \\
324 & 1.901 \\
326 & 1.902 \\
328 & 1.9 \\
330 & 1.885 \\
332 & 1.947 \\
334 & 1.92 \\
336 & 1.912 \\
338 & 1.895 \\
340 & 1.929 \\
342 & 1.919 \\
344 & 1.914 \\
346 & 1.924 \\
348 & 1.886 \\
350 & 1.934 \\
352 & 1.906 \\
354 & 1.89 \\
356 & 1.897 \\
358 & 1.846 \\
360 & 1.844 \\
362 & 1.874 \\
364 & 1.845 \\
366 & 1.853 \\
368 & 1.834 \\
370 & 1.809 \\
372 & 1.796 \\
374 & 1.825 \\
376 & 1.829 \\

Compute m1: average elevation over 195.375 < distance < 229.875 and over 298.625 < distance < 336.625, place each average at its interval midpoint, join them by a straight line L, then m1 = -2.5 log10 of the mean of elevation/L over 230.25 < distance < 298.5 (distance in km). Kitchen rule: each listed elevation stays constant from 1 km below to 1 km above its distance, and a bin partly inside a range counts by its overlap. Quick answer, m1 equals 0.13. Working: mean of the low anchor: 2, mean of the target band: 1.74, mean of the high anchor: 1.9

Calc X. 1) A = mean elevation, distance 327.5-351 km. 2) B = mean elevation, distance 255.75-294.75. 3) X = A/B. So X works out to 1.2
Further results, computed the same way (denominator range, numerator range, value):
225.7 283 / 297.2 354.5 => 1.06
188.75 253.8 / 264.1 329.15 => 0.87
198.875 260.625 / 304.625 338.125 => 0.97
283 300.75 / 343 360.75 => 1.16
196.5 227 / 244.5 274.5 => 0.95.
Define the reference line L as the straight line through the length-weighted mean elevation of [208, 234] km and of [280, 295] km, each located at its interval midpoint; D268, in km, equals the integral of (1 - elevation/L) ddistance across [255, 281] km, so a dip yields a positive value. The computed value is -2.5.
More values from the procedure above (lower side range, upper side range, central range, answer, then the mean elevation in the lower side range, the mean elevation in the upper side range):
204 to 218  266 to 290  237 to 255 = -2.4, 2.01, 1.41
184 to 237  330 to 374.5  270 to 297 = 6.9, 2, 1.88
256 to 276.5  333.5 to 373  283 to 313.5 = 1.9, 1.85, 1.88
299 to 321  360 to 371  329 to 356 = -0.7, 1.9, 1.84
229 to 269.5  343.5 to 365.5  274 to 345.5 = 6.2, 1.93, 1.89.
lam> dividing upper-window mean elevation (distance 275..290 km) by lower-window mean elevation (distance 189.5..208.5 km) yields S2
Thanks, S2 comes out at 0.6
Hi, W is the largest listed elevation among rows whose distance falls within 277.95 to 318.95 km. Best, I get 1.945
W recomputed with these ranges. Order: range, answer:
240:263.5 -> 1.957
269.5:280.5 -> 1.87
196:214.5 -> 2.052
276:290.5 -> 1.654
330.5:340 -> 1.947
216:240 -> 2.034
